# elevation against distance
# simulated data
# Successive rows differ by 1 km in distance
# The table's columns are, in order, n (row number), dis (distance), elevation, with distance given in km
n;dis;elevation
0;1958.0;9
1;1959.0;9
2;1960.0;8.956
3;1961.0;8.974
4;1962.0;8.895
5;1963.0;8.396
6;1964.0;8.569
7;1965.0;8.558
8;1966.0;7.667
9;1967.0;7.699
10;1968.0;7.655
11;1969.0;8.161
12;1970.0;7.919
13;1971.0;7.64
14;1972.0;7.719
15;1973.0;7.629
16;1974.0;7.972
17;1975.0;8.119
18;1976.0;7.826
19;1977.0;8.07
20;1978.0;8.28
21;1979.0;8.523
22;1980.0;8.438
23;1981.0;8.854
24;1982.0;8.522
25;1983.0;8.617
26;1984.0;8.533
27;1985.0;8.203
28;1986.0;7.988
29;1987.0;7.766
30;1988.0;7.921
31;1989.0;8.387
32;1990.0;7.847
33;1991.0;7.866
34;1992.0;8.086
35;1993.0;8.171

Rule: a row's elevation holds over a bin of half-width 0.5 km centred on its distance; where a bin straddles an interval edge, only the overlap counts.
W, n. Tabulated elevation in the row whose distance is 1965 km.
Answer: 8.558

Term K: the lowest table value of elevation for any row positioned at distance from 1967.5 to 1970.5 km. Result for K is 7.655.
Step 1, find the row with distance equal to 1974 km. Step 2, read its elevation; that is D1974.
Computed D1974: 7.972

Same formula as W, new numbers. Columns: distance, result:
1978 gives 8.28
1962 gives 8.895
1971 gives 7.64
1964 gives 8.569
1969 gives 8.161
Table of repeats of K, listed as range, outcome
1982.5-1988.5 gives 7.766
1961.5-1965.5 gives 8.396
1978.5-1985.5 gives 8.203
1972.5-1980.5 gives 7.629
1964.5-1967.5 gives 7.667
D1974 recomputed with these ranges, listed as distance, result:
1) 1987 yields 7.766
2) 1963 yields 8.396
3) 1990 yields 7.847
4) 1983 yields 8.617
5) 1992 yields 8.086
